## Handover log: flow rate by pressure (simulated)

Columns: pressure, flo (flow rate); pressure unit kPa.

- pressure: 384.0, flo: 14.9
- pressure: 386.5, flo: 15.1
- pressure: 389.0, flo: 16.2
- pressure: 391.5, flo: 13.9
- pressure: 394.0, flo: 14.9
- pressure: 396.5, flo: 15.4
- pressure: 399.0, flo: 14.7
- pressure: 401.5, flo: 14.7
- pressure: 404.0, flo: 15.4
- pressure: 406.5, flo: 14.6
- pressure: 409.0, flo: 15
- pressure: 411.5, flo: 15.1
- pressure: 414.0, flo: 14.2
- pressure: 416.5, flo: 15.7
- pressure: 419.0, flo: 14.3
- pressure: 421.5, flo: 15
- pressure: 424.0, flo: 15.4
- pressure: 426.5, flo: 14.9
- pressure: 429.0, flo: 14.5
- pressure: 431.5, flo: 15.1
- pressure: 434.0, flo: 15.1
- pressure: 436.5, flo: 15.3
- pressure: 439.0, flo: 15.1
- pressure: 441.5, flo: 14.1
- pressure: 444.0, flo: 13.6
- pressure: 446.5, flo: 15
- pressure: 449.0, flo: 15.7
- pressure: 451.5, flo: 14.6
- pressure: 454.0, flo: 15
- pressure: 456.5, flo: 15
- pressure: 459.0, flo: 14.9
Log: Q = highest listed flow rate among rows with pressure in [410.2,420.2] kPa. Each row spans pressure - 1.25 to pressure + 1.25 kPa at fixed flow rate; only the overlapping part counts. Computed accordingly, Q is 15.7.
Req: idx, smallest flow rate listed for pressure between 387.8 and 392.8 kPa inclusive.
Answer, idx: 13.9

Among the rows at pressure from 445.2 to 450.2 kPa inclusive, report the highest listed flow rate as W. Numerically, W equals 15.7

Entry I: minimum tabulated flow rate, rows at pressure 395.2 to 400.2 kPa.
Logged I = 14.7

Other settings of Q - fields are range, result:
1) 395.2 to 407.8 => 15.4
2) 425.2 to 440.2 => 15.3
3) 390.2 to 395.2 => 14.9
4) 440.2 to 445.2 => 14.1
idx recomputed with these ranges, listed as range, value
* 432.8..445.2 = 13.6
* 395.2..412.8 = 14.6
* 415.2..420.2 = 14.3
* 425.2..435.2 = 14.5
